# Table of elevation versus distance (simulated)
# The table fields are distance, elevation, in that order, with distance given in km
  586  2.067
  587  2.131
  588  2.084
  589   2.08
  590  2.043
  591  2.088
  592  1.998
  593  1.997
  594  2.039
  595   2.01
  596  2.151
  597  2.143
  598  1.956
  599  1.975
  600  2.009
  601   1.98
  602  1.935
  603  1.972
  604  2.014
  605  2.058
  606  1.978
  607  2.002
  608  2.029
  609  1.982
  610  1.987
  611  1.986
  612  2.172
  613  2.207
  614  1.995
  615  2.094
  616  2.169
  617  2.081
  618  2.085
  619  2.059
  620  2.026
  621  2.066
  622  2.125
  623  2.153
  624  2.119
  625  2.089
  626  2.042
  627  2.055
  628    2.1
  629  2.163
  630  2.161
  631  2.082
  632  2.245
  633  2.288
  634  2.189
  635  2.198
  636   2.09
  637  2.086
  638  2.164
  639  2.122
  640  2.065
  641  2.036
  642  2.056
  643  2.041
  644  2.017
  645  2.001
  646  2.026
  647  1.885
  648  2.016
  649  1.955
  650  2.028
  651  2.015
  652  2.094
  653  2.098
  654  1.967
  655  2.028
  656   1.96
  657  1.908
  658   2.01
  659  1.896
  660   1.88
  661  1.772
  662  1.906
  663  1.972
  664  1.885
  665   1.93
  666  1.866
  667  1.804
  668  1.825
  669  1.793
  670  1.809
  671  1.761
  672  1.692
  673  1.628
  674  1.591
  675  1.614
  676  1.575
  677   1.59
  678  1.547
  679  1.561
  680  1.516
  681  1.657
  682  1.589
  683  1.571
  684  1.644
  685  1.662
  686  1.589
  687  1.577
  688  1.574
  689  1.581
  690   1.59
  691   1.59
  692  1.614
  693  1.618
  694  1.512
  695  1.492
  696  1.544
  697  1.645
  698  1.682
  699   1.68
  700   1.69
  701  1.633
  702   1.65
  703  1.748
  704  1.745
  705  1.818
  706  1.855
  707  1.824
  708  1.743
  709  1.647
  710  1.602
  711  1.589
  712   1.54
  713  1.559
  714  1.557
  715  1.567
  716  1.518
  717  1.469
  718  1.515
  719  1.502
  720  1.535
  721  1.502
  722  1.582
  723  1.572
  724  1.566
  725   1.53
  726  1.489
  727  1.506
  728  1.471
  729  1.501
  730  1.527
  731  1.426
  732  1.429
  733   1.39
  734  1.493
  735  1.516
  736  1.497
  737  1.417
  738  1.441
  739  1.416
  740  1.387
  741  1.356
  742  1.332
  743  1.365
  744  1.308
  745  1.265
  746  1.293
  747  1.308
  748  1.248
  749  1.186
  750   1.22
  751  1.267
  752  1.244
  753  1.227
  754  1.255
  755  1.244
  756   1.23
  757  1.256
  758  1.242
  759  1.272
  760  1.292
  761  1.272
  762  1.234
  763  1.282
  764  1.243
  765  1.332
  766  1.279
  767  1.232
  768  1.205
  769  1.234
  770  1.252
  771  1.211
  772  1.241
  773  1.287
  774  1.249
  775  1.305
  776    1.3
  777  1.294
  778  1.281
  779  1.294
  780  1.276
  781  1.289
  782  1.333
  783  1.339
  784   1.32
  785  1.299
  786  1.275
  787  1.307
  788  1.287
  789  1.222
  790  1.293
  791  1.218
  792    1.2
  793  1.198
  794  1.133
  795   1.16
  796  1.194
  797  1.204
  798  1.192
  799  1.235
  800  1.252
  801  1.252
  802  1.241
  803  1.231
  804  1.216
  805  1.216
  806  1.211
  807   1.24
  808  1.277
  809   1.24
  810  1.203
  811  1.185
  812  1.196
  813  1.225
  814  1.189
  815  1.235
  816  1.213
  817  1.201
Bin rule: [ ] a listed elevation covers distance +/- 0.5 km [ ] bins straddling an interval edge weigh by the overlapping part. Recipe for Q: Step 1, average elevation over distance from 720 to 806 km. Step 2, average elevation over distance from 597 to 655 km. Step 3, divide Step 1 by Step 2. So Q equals 0.6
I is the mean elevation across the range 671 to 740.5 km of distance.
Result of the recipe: 1.58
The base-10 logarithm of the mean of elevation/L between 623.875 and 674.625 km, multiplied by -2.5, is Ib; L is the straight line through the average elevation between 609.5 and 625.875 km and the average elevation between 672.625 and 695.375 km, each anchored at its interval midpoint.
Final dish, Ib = -0.08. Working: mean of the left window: 2.09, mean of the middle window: 1.99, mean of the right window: 1.59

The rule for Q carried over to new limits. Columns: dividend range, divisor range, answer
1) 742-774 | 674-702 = 0.79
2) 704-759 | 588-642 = 0.70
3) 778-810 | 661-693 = 0.74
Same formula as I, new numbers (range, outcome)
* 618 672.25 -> 2.01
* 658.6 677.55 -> 1.78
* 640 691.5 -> 1.81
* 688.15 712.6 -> 1.65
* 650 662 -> 1.97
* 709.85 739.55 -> 1.51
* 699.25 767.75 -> 1.44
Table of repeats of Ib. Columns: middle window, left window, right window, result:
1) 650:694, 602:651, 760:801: 0.05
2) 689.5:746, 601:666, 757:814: 0.04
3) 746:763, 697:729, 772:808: 0.13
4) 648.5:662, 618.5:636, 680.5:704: -0.03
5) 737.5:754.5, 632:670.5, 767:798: 0.13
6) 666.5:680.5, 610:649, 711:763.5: 0.09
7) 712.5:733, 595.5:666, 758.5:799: 0.03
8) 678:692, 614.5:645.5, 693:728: 0.11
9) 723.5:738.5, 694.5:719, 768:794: 0.03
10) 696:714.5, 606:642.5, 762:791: -0.01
